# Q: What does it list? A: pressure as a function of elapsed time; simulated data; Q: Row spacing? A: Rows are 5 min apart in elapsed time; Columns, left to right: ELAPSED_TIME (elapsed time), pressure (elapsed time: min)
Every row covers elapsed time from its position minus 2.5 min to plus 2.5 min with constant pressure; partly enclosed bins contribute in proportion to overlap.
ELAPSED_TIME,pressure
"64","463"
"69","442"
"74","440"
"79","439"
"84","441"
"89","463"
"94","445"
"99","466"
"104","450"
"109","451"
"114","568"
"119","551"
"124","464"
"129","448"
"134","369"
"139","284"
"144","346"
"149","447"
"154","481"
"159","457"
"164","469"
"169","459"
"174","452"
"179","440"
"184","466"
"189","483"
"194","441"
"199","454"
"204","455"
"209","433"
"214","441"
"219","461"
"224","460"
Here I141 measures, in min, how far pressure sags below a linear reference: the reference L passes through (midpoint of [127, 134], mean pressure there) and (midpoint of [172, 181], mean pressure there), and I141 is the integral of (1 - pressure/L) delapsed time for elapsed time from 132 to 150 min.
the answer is 3.04 min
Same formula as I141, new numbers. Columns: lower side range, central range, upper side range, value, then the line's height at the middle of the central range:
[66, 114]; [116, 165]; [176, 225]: 2.40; 454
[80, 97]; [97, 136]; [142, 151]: -4.45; 424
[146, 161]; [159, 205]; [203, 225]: -0.40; 454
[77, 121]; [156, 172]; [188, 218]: -0.10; 459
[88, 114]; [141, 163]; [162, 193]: 1.44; 462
